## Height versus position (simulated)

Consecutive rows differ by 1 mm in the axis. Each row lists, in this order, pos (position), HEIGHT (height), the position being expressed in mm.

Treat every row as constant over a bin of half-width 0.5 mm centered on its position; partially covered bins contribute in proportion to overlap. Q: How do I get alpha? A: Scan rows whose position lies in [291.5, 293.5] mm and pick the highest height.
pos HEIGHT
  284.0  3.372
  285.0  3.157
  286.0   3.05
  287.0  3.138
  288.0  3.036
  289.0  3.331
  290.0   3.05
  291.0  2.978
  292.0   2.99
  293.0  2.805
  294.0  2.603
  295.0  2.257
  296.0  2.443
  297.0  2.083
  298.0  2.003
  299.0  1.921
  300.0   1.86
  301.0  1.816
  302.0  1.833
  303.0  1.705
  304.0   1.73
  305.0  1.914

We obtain 2.99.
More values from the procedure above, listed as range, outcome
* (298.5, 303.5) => 1.921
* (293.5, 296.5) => 2.603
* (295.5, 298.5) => 2.443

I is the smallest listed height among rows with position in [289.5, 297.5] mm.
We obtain 2.083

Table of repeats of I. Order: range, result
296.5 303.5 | 1.705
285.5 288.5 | 3.036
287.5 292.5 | 2.978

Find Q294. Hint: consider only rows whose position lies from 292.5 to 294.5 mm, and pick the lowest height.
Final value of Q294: 2.603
